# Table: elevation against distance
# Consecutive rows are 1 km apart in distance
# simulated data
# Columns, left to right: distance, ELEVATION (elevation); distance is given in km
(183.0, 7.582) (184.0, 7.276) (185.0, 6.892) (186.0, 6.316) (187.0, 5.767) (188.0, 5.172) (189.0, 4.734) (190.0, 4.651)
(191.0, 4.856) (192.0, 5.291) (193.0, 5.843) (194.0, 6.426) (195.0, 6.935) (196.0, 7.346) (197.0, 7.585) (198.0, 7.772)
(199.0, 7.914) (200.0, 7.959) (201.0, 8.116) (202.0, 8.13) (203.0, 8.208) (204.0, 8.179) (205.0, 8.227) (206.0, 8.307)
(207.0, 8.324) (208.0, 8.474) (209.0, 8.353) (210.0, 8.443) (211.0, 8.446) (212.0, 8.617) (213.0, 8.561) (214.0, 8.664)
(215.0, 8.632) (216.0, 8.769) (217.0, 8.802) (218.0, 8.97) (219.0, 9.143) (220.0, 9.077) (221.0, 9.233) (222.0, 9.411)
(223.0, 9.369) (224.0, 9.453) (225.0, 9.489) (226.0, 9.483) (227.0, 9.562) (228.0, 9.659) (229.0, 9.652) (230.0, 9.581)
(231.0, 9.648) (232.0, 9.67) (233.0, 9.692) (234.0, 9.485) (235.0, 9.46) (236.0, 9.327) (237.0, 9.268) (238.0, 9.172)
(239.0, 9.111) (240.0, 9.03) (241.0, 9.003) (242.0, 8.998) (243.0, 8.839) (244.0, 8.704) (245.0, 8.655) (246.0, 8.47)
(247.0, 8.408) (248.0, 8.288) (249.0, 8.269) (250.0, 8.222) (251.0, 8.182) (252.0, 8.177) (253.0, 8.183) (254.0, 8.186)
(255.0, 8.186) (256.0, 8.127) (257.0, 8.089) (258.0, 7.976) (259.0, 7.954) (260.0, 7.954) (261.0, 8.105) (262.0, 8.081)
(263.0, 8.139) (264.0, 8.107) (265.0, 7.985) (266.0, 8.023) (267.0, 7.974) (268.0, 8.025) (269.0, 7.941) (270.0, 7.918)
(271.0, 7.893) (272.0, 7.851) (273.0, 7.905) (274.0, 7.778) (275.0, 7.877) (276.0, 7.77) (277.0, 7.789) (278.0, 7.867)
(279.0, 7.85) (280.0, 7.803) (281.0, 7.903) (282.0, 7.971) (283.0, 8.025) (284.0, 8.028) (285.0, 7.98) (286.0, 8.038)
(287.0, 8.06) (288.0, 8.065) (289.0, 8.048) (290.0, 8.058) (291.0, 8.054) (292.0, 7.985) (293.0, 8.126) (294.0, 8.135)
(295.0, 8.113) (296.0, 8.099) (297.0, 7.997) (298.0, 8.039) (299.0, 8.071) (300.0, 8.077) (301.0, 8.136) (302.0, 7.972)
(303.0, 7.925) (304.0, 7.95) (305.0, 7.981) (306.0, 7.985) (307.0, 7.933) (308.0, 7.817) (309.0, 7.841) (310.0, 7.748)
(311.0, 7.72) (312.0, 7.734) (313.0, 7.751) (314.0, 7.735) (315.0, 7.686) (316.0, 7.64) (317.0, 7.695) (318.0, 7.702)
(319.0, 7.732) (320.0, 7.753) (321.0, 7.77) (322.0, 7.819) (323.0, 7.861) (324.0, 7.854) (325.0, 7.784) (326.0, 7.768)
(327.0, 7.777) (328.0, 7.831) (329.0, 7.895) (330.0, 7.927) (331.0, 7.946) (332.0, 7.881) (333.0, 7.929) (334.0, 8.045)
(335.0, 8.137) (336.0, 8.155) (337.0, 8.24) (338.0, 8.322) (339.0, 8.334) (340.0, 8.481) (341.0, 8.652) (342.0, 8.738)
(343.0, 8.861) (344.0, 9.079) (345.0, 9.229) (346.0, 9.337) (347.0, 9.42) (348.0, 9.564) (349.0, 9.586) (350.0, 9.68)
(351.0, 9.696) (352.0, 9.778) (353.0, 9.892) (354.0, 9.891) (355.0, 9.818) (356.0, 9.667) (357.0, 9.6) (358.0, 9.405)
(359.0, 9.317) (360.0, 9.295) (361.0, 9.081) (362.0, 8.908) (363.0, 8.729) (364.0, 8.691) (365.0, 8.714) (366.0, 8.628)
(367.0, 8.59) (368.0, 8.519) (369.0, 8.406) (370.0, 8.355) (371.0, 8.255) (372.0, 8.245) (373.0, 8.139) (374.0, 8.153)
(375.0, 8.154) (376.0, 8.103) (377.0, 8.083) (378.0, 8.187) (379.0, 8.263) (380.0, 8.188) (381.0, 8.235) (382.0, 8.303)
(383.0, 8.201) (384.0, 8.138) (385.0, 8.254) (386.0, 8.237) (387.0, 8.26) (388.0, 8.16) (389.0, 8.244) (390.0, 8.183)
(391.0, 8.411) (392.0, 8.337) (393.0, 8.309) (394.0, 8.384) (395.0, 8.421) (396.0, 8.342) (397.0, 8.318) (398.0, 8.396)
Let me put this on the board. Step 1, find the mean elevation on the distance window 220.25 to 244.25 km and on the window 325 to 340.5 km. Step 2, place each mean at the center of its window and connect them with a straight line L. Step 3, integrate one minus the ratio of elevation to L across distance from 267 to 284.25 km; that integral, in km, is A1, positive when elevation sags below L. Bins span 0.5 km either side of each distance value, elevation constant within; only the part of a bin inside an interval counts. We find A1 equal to 1.74 km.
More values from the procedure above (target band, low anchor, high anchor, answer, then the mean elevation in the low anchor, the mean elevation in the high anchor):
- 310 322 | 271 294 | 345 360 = 1.39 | 7.95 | 9.59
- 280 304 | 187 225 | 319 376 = 0.82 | 7.84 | 8.62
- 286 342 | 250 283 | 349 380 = 3.00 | 7.99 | 8.88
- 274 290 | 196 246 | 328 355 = 1.61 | 8.85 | 8.8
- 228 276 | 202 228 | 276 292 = -0.81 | 8.81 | 7.96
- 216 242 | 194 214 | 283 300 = -4.08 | 8.07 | 8.06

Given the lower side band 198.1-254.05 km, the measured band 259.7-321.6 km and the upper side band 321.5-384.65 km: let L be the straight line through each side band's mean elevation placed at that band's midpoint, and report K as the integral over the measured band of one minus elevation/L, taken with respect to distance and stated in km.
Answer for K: 5.5 km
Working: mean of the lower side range 8.81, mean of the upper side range 8.6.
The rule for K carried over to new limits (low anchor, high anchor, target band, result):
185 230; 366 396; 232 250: -2.1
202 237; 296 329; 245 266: 1.0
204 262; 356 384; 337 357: -1.5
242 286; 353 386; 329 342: 0.4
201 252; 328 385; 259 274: 1.4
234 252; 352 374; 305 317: 1.5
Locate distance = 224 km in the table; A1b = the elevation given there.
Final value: 9.453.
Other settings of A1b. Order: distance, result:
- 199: 7.914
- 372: 8.245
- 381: 8.235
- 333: 7.929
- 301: 8.136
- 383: 8.201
